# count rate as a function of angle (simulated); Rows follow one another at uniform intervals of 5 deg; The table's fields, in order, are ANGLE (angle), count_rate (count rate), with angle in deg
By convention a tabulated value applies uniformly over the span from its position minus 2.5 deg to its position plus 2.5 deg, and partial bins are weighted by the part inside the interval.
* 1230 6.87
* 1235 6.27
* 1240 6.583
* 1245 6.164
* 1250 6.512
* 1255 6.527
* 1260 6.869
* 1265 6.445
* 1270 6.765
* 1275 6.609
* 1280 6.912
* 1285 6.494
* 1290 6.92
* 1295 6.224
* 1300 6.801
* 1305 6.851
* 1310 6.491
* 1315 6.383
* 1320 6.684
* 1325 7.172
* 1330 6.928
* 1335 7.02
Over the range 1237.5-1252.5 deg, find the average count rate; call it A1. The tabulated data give 6.42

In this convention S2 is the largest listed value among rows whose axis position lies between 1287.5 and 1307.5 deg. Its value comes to 6.92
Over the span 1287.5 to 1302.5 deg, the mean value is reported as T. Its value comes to 6.65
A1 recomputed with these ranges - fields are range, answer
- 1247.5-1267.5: 6.59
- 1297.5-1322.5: 6.64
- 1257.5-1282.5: 6.72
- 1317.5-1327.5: 6.93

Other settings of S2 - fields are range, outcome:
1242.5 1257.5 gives 6.527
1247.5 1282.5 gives 6.912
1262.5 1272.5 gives 6.765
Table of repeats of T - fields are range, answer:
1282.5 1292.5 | 6.71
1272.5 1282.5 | 6.76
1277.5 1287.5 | 6.7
